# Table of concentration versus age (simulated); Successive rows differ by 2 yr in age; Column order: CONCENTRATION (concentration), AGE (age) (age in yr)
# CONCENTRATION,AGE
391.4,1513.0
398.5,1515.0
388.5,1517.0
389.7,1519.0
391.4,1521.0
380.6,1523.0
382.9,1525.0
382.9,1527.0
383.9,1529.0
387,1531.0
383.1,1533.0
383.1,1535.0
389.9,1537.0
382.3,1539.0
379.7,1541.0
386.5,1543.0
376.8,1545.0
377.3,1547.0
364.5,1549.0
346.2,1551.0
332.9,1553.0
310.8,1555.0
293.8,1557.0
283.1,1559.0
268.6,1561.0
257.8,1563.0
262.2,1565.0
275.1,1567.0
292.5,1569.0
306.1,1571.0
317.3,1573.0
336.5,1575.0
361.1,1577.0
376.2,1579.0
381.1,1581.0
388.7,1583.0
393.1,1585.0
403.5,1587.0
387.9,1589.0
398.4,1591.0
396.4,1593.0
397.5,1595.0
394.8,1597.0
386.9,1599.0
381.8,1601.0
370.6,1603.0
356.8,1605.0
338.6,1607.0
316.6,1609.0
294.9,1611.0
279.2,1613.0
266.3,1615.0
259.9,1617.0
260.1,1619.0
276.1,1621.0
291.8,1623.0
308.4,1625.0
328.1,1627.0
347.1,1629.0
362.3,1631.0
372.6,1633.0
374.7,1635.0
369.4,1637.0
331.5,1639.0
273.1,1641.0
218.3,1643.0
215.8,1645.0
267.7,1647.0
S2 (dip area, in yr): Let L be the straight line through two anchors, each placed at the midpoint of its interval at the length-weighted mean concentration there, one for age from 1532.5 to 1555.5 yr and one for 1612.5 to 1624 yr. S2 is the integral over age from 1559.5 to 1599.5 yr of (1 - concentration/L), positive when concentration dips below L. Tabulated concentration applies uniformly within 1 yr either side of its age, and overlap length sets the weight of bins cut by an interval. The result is -3.5 yr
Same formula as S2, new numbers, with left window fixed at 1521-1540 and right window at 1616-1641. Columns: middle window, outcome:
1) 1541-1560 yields 1.46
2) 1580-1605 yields -3.20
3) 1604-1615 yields 0.70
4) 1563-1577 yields 2.30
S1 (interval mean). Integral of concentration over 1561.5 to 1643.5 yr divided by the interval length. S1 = 334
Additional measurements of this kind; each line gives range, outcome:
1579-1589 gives 390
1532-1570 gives 334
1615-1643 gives 314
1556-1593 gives 334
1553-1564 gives 287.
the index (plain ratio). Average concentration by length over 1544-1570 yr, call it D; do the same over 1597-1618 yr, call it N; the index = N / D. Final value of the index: 1.06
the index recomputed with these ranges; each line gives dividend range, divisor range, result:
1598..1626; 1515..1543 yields 0.81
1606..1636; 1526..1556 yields 0.84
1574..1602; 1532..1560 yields 1.08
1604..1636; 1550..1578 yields 1.04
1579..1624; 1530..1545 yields 0.90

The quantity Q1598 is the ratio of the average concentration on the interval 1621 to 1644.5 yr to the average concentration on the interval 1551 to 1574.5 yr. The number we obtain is 1.09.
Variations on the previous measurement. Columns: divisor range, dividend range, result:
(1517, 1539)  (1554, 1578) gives 0.77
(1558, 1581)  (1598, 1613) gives 1.12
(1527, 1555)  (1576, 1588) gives 1.03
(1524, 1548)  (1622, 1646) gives 0.83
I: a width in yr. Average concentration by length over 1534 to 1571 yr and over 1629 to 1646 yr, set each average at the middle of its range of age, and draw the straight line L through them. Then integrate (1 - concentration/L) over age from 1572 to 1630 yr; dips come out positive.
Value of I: -3.92 yr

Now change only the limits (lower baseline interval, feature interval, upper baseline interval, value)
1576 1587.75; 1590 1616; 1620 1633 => 0.27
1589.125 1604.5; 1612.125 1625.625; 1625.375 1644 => 2.96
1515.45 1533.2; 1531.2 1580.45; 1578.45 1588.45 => 6.51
